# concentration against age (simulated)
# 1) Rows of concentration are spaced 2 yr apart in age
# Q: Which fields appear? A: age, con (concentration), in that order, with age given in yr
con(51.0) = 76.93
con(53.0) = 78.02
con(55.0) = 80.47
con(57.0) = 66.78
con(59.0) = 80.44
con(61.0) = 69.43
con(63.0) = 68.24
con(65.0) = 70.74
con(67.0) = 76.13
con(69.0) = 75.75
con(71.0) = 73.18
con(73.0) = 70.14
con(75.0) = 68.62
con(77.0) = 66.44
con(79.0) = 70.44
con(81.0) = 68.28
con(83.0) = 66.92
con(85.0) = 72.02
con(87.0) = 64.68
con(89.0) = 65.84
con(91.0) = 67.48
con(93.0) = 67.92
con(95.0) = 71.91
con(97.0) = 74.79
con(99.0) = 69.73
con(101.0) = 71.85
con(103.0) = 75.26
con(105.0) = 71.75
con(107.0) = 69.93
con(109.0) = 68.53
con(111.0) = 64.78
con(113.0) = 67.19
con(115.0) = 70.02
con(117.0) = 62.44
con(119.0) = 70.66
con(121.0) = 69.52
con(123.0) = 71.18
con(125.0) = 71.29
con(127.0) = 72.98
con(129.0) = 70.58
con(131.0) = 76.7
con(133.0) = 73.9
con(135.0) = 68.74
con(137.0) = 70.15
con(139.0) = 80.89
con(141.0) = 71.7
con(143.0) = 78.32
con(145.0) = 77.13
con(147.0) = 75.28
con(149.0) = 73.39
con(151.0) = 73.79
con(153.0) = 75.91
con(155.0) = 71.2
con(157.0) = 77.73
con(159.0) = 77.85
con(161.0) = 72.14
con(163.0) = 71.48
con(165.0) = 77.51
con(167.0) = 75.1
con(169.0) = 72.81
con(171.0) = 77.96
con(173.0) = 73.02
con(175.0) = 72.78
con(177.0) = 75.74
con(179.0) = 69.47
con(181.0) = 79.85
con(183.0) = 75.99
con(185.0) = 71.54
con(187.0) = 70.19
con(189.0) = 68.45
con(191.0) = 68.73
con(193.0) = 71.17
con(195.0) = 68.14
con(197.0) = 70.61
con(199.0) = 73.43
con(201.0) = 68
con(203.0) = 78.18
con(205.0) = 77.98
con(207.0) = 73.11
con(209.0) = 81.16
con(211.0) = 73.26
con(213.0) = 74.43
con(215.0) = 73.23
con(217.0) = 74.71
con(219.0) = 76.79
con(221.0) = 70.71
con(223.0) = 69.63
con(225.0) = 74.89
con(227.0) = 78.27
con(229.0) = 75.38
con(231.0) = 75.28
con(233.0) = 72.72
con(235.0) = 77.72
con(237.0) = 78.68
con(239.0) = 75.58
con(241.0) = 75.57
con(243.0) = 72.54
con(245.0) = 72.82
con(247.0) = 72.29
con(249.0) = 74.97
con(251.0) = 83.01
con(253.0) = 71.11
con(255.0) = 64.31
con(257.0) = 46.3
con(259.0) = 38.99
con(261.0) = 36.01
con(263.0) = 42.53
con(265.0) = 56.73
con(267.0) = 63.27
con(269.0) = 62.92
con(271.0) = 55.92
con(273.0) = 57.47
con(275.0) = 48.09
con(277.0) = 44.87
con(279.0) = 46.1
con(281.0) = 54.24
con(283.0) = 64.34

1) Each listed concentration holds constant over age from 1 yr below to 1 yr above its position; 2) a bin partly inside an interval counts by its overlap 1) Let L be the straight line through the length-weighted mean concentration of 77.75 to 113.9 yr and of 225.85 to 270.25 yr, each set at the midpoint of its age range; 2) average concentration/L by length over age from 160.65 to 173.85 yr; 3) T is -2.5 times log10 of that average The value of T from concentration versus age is -0.10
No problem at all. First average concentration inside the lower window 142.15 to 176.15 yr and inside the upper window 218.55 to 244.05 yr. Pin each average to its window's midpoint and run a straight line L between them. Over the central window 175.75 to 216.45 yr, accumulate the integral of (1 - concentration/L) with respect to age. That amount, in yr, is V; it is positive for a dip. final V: 0.9 yr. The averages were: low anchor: 74.9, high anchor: 74.9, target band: 73.1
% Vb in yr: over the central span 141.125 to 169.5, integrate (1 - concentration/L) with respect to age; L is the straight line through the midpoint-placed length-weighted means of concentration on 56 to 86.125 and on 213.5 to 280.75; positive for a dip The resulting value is -2.77 yr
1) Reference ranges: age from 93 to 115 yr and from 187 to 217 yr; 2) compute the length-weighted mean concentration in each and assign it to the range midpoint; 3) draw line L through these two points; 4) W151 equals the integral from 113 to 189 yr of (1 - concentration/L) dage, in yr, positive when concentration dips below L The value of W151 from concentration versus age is -1.8 yr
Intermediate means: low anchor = 70.4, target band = 73.3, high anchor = 72.8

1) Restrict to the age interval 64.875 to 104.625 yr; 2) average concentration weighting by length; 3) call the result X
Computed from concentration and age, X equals 70.4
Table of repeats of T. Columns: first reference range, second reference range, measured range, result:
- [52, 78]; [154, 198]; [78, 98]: 0.057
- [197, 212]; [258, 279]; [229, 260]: -0.177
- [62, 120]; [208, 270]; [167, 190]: -0.065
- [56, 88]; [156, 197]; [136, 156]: -0.034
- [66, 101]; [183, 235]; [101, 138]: 0.010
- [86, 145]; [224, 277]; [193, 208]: -0.084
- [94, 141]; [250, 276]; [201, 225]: -0.216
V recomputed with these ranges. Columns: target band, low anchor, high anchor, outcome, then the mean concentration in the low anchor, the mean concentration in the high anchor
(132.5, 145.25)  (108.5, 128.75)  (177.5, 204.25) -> -0.8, 68.9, 72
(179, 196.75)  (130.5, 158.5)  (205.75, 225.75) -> 0.7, 74.7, 74.2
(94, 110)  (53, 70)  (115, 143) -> 0.2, 73.8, 71.8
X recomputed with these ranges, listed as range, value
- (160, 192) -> 73.3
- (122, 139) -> 72.5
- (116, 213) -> 73.3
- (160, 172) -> 74.5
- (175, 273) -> 69.7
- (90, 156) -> 71.7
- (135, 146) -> 75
